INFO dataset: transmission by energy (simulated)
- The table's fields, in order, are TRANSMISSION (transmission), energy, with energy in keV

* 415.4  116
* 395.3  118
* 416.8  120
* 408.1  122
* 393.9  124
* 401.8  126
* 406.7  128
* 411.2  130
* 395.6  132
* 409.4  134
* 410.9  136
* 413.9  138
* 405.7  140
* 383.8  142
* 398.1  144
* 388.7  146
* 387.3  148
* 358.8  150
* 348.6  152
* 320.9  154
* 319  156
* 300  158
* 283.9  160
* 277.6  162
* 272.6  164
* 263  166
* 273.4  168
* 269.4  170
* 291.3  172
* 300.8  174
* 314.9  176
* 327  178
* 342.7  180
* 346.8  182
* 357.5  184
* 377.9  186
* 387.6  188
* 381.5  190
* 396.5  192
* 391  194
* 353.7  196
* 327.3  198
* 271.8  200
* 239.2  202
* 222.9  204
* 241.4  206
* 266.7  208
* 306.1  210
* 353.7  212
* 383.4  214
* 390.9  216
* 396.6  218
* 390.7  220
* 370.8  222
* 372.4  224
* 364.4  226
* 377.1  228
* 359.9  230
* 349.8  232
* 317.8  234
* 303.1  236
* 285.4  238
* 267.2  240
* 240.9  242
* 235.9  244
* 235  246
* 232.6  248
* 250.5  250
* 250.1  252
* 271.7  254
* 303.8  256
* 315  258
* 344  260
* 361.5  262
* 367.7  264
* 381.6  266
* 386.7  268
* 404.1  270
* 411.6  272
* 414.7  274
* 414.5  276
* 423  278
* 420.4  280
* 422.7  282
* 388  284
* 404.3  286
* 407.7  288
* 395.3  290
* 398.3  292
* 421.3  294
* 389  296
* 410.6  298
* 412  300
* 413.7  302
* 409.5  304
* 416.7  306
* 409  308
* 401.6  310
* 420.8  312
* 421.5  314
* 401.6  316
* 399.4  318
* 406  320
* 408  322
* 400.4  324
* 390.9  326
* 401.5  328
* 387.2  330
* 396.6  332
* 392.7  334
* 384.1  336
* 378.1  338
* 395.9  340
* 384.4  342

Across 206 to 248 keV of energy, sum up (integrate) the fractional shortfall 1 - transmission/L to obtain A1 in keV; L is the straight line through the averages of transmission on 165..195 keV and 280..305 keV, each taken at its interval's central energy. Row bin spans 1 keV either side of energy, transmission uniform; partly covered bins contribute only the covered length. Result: 4.6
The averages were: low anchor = 335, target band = 324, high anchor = 407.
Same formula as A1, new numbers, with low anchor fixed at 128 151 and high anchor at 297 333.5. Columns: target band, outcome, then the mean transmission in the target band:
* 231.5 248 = 5.2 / 274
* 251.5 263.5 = 2.7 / 313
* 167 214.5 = 9.3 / 321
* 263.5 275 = 0.2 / 396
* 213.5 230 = 0.9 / 379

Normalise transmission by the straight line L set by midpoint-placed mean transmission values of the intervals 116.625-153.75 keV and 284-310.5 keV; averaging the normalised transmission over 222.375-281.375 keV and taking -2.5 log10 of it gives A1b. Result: 0.20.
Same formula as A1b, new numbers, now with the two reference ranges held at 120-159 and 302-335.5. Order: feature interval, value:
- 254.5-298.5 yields 0.03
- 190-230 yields 0.15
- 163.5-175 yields 0.36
